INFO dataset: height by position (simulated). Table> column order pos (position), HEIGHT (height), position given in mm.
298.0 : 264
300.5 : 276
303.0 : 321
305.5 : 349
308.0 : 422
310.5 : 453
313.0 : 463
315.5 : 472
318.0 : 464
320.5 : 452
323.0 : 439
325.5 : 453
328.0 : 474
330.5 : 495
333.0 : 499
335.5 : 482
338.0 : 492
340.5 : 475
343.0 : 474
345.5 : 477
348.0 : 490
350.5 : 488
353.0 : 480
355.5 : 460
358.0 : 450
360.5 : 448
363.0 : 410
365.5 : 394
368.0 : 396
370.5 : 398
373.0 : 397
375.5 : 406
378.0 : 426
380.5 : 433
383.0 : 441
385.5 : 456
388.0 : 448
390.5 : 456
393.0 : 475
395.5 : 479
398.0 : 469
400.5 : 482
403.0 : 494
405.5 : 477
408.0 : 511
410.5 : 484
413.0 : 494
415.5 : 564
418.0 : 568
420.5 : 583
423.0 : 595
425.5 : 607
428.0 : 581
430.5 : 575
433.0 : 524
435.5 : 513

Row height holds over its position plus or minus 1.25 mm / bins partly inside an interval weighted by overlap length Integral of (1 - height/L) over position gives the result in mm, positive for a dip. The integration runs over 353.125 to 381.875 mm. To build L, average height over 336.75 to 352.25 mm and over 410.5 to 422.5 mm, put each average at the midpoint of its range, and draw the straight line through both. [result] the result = 4.6 mm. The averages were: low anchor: 483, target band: 422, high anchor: 548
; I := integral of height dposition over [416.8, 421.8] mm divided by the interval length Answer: 576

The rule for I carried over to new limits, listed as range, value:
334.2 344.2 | 481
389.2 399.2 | 470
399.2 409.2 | 491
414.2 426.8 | 583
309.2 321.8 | 461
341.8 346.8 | 476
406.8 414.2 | 496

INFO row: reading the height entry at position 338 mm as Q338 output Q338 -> 492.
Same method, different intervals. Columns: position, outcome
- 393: 475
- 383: 441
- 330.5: 495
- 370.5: 398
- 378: 426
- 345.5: 477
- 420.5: 583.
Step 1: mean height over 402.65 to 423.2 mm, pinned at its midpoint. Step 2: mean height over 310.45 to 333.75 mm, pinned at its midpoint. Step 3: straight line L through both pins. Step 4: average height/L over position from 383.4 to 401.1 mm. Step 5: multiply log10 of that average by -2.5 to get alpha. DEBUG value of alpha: 0.110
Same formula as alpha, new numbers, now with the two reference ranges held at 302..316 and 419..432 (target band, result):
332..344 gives -0.07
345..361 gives 0.01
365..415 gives 0.18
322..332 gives -0.07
